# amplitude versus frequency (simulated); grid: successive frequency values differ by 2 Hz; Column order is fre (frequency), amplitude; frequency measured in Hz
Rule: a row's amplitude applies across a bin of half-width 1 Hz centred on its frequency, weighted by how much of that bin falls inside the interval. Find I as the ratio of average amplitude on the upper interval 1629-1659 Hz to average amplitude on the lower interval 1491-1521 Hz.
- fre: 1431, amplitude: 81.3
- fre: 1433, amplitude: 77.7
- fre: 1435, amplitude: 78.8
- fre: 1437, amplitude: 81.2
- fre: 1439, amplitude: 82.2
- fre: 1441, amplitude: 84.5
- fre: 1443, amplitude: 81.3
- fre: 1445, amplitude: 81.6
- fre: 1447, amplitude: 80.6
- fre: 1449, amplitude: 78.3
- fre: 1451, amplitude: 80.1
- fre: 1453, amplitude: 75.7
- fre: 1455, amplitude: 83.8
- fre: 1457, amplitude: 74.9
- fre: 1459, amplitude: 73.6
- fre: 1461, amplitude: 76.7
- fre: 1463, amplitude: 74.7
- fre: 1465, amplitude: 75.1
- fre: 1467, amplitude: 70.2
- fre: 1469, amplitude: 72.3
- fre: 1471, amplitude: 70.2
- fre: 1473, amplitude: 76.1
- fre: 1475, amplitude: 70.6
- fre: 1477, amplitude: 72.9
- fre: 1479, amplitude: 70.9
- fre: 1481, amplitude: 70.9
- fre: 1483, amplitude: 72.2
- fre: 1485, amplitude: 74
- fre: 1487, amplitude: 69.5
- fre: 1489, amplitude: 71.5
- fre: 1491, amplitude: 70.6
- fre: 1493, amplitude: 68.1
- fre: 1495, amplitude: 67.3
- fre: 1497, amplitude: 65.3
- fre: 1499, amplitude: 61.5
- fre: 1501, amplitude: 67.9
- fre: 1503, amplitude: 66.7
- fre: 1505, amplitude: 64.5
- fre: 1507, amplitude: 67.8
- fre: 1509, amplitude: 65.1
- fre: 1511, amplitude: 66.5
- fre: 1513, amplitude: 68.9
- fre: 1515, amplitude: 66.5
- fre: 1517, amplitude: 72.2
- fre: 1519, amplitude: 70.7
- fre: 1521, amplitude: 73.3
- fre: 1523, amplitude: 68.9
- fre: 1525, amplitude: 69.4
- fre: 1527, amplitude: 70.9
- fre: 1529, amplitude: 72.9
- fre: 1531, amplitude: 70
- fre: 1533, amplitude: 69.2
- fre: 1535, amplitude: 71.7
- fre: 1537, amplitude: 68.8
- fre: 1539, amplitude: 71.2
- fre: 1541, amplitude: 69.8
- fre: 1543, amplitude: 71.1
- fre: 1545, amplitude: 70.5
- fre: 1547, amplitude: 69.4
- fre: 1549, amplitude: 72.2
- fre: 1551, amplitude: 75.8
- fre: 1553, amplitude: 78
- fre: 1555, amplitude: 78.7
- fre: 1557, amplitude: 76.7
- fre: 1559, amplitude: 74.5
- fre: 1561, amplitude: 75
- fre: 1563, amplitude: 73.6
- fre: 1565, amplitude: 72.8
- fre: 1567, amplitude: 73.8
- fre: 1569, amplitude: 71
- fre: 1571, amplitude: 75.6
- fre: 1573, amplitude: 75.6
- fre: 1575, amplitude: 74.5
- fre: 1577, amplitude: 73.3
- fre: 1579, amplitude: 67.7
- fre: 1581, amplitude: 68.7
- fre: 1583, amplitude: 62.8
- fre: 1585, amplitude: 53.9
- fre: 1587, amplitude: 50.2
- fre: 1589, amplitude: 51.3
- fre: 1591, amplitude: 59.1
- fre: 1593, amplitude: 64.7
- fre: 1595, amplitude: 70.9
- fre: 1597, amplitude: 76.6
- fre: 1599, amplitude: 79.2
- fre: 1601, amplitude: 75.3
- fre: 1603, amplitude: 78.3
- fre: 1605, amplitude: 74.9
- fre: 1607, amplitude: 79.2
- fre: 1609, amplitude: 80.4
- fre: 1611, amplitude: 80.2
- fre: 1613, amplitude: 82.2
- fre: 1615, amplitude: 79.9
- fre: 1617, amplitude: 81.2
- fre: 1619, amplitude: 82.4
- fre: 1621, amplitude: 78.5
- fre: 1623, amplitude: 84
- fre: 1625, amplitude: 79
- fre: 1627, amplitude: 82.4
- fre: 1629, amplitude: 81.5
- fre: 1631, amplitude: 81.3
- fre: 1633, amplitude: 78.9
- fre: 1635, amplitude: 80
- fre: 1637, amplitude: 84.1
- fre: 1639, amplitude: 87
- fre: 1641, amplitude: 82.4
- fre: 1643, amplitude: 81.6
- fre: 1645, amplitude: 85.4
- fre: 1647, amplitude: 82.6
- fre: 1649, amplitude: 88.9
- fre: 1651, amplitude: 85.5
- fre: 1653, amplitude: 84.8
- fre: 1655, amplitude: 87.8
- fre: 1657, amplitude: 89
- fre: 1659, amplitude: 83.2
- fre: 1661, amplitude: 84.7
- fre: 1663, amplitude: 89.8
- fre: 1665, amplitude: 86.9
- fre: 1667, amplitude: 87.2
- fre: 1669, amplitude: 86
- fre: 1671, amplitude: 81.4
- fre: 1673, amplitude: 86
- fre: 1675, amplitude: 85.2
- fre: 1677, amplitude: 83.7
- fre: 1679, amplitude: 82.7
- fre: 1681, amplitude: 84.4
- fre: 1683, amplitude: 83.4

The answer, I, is 1.25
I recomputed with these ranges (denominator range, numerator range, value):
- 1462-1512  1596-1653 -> 1.17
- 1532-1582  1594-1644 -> 1.10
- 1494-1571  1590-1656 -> 1.13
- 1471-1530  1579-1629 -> 1.05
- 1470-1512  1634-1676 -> 1.23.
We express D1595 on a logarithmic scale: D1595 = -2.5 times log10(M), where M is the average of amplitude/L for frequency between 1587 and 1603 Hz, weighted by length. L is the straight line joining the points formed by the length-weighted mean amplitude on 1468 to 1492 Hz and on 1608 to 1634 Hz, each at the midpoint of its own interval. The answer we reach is 0.17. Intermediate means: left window 71.8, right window 80.9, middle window 67.7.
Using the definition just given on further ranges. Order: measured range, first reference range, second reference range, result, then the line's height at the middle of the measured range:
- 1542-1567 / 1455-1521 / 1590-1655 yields 0.02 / 75.1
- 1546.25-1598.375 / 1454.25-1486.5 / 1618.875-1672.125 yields 0.14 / 79.6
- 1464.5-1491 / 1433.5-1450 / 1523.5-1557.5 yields 0.08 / 77.7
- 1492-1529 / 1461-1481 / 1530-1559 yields 0.07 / 72.5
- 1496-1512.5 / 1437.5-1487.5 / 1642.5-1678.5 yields 0.18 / 77.9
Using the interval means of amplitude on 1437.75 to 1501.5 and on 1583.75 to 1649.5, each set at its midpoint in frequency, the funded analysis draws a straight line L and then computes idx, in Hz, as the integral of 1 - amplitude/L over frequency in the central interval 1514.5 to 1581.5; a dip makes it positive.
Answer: 2.9 Hz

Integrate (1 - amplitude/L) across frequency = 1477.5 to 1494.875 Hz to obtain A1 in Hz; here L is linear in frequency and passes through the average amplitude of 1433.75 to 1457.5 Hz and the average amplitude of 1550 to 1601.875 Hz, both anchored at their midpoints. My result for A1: 1.4 Hz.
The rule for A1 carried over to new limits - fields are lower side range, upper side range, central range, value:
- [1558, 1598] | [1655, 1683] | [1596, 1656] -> -3.3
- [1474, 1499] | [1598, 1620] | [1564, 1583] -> 1.1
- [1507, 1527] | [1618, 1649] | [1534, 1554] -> 0.1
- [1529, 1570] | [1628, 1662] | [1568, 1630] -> 4.2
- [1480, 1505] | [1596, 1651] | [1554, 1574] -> 0.2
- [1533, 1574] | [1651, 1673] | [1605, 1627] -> 0.0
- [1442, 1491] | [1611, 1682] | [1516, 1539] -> 2.1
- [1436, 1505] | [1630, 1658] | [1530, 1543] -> 1.3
